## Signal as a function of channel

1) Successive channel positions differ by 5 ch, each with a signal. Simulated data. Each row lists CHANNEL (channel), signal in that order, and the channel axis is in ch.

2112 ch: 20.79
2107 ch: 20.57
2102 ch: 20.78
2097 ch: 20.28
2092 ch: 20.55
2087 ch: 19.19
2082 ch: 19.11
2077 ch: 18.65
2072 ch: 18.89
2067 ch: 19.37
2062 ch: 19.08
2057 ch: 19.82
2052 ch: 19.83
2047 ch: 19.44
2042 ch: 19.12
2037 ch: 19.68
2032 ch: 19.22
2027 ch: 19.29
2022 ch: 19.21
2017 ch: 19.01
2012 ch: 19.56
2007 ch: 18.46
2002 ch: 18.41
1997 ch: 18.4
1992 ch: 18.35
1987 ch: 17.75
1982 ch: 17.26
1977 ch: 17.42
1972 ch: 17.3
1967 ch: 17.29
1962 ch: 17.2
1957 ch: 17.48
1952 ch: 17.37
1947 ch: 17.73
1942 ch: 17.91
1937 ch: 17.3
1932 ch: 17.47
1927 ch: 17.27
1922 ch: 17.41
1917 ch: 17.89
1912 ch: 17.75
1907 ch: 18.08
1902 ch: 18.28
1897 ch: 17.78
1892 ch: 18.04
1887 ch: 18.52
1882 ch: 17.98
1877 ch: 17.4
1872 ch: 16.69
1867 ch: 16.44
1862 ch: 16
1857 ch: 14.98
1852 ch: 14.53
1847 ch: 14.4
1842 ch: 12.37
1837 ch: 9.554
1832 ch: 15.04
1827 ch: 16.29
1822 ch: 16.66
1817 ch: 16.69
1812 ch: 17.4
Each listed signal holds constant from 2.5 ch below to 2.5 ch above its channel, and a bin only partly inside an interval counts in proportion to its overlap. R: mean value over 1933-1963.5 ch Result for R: 17.5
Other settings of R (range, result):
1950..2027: 18.1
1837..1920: 16.5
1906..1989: 17.5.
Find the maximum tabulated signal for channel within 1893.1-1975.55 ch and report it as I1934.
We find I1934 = 18.28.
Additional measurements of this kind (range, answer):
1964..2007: 18.46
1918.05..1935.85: 17.47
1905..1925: 18.08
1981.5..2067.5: 19.83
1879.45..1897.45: 18.52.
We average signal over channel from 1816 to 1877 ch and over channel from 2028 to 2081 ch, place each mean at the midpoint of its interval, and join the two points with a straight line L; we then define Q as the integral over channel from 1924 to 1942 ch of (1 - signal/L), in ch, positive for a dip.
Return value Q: -0.7 ch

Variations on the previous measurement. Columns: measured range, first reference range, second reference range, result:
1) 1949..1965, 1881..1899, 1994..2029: 1.01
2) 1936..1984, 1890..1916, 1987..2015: 2.32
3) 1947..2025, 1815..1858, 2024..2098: -1.17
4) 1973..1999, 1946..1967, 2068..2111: 0.20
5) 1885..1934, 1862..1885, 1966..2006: -1.60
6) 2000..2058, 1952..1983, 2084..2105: -1.66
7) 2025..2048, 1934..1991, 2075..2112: -0.57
